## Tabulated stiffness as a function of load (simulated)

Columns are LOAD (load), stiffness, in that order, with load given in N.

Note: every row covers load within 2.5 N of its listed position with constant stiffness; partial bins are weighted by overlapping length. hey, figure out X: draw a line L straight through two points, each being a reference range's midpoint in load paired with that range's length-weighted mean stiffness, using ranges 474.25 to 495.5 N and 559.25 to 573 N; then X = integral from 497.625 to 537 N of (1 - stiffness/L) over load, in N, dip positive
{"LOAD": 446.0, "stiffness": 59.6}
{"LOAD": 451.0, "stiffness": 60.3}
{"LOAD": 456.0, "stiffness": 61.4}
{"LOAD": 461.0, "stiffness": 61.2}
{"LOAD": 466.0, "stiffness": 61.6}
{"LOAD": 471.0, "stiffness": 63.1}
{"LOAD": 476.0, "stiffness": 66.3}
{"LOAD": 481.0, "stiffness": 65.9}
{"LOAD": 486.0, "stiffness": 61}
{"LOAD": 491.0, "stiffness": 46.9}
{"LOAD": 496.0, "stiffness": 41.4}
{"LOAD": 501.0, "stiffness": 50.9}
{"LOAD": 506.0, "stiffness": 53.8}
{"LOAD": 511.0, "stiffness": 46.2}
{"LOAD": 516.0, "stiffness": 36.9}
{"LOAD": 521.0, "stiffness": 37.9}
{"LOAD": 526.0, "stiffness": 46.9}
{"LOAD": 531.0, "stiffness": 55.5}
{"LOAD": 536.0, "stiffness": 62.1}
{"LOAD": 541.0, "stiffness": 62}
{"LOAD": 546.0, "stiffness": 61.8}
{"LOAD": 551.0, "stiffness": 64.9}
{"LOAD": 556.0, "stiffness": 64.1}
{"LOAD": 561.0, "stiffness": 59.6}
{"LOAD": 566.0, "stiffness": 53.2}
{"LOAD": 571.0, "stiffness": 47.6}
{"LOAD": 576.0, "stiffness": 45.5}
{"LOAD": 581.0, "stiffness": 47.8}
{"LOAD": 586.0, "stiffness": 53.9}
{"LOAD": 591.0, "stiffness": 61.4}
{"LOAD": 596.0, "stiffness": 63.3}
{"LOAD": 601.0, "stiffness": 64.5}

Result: 5.6 N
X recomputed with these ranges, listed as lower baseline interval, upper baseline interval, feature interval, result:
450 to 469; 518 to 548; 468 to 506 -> 1.4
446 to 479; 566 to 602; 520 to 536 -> 2.2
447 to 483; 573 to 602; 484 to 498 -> 2.6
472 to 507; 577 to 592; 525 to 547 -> -1.6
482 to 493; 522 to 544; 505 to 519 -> 2.8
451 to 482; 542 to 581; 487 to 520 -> 7.7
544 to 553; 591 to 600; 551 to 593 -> 5.6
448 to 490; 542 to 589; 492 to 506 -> 2.9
